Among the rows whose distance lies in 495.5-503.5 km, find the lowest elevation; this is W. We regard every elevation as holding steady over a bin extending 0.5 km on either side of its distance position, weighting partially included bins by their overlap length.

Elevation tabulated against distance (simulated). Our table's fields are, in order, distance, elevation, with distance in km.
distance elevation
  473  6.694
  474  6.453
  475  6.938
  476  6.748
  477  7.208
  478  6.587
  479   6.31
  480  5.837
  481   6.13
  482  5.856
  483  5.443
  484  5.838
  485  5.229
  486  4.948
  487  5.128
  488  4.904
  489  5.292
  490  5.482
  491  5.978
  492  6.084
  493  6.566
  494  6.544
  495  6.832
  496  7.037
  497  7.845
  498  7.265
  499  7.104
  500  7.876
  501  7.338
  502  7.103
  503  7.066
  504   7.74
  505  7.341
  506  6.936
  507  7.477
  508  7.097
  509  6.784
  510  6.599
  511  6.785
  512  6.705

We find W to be 7.037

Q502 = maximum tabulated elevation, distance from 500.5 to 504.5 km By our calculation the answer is 7.74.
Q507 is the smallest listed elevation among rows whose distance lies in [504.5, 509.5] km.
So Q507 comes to 6.784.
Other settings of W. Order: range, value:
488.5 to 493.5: 5.292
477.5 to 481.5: 5.837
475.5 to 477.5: 6.748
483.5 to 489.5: 4.904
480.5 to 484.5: 5.443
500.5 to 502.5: 7.103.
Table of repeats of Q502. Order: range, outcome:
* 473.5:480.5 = 7.208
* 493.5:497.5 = 7.845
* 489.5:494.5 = 6.566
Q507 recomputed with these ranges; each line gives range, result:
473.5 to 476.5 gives 6.453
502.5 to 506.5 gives 6.936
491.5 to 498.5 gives 6.084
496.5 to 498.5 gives 7.265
